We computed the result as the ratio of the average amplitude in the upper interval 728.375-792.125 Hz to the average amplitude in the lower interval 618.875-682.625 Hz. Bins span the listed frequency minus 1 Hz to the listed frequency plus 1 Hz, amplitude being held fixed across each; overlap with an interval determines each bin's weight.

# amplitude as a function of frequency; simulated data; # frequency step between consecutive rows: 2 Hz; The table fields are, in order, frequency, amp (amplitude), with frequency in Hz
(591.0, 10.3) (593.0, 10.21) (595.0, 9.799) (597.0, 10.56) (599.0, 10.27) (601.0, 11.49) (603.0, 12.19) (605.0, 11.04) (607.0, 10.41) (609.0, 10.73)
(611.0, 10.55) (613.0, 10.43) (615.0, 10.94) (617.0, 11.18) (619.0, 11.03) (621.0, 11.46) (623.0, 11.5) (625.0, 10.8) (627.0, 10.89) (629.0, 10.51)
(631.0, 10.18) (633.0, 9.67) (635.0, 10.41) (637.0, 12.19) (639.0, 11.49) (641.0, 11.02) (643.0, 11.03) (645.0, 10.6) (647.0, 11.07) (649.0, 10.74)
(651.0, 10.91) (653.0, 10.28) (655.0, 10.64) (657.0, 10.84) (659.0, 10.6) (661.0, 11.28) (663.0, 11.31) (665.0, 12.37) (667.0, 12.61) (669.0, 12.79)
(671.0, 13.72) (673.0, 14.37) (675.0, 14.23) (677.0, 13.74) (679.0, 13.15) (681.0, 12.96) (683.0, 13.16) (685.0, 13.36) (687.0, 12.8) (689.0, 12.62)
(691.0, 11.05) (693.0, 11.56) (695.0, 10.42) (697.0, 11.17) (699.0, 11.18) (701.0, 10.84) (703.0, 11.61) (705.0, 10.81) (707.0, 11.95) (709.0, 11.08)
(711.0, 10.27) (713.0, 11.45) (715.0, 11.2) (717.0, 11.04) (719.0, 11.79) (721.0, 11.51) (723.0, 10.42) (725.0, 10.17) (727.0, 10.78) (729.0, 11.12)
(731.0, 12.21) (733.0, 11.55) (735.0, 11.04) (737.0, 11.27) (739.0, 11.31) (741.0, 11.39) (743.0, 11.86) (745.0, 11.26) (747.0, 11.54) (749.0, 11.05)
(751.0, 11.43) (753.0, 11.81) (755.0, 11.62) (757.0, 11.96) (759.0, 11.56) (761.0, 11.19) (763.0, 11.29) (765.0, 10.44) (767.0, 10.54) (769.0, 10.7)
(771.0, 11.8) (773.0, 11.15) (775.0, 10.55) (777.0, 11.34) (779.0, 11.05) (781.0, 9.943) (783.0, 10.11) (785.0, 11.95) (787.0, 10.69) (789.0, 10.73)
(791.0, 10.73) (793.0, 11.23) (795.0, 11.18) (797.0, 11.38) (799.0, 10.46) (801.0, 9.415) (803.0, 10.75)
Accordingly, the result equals 1.0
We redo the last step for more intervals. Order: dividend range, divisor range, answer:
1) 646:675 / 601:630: 1.07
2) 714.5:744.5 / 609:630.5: 1.03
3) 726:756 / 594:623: 1.05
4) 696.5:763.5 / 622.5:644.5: 1.04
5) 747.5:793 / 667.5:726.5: 0.93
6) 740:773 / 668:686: 0.84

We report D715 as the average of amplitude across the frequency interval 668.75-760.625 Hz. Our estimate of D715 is 11.8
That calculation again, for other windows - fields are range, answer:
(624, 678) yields 11.5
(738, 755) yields 11.5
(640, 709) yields 11.8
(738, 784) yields 11.2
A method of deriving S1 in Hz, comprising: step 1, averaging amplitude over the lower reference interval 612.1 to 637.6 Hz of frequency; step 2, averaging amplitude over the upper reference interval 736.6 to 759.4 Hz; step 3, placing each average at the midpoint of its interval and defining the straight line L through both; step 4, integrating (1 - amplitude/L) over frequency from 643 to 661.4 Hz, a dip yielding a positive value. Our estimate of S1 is 0.37 Hz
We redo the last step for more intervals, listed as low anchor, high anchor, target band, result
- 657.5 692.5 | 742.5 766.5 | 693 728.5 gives 3.04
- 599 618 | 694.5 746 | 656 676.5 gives -2.53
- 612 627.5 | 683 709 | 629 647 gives 0.58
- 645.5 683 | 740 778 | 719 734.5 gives 0.55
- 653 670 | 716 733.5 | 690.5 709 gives 0.19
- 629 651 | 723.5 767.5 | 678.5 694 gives -2.16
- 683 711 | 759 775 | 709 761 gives -0.11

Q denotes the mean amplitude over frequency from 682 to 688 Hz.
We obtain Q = 13.1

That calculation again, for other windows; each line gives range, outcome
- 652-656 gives 10.5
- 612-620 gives 10.9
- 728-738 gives 11.4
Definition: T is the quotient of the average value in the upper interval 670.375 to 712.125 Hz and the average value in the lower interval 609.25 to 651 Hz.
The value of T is 1.12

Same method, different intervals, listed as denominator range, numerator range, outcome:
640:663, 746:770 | 1.04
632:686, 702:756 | 0.95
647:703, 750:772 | 0.94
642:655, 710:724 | 1.03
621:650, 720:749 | 1.03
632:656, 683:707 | 1.08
